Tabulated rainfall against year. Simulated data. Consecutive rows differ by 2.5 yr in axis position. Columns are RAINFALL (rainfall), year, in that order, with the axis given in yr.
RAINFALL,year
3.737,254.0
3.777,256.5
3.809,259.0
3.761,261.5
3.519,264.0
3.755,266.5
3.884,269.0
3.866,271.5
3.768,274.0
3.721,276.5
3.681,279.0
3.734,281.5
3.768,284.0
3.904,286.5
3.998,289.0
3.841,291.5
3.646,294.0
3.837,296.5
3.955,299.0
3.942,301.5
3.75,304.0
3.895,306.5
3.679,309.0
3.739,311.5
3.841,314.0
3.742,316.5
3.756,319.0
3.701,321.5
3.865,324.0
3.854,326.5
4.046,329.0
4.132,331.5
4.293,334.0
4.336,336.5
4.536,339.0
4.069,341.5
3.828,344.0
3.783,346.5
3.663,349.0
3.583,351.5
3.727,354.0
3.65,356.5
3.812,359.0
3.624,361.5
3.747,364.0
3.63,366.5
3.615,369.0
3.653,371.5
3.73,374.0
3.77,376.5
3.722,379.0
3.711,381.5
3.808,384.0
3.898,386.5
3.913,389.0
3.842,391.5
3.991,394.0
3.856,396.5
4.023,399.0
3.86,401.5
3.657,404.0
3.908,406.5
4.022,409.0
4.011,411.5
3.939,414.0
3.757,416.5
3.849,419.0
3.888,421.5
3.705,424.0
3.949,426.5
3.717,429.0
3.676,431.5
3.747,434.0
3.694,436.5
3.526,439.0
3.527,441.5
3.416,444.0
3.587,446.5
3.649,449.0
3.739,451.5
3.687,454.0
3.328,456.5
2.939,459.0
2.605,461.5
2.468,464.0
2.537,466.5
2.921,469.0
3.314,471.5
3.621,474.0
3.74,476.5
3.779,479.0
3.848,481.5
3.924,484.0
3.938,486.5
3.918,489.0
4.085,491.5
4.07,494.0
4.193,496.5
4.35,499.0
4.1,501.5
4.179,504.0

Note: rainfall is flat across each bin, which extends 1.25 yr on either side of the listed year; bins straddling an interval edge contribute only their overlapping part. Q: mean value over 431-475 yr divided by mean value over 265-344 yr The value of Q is 0.86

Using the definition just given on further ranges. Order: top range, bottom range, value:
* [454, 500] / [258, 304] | 0.93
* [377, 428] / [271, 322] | 1.02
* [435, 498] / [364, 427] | 0.92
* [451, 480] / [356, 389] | 0.86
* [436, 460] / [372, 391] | 0.93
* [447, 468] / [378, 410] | 0.81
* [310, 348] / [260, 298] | 1.05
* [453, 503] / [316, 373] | 0.93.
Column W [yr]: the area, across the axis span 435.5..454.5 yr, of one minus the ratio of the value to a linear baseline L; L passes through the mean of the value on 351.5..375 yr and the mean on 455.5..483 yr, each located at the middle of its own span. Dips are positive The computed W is -1.68 yr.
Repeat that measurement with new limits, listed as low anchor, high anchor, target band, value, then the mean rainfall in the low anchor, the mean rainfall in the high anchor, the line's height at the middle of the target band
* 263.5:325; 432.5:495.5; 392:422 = -2.4 yr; 3.79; 3.51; 3.6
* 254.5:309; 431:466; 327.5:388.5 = -4.1 yr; 3.8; 3.37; 3.6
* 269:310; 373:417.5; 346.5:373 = 1.2 yr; 3.81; 3.86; 3.84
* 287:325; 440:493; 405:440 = -2.5 yr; 3.81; 3.46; 3.56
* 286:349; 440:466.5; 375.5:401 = -2.0 yr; 3.91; 3.26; 3.57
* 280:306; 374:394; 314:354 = -1.1 yr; 3.84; 3.82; 3.83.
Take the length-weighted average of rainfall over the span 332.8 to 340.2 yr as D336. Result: 4.39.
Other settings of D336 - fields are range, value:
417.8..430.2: 3.82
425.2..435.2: 3.77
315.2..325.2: 3.77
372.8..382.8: 3.73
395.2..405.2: 3.85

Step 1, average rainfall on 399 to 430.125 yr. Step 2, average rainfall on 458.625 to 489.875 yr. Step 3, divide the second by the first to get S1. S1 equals 0.87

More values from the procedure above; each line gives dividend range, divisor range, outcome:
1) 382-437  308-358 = 0.99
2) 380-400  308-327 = 1.03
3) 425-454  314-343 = 0.91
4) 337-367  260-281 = 1.02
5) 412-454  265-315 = 0.98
